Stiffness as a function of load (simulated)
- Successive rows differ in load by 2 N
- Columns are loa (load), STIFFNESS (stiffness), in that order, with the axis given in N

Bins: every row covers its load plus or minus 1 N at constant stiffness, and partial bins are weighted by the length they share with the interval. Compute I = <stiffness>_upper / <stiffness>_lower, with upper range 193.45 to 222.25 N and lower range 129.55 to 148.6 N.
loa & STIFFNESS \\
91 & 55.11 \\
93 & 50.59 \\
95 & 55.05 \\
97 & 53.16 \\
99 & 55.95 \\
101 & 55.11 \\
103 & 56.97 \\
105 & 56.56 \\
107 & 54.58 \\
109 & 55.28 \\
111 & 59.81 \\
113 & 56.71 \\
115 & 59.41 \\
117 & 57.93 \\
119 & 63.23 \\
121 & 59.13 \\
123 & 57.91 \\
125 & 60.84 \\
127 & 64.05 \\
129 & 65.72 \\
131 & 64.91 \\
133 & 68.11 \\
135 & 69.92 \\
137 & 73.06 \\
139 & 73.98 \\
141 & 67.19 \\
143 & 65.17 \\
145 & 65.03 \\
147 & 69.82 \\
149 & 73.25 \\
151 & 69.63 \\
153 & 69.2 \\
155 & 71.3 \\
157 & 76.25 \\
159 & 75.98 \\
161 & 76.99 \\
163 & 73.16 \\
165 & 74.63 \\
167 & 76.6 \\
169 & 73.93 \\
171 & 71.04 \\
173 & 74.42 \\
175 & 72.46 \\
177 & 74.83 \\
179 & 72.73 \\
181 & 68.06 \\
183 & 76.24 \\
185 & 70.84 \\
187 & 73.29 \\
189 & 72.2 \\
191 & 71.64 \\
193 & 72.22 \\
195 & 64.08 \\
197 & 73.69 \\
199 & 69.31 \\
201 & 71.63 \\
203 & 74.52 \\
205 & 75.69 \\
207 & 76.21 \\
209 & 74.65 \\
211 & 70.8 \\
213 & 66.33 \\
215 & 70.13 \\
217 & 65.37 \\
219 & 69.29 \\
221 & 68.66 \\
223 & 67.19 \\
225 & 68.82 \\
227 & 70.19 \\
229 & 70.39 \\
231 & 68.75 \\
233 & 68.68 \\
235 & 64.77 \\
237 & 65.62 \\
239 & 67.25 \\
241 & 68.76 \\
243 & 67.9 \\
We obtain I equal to 1.0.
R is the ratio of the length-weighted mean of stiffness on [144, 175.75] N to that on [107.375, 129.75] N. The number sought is 1.22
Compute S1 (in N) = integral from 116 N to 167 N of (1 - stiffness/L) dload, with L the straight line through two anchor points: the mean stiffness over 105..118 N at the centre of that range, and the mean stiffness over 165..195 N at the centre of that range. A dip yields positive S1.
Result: -3.5 N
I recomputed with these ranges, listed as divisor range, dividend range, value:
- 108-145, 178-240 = 1.11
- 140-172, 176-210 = 1.01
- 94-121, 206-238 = 1.21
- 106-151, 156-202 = 1.14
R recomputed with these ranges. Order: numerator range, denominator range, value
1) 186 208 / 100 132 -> 1.22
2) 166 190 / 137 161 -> 1.03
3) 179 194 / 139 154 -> 1.05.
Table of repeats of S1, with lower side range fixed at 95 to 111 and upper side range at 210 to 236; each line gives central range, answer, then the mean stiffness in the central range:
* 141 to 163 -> -3.7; 71.2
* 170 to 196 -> -3.1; 71.8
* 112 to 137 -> -2.1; 62.8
